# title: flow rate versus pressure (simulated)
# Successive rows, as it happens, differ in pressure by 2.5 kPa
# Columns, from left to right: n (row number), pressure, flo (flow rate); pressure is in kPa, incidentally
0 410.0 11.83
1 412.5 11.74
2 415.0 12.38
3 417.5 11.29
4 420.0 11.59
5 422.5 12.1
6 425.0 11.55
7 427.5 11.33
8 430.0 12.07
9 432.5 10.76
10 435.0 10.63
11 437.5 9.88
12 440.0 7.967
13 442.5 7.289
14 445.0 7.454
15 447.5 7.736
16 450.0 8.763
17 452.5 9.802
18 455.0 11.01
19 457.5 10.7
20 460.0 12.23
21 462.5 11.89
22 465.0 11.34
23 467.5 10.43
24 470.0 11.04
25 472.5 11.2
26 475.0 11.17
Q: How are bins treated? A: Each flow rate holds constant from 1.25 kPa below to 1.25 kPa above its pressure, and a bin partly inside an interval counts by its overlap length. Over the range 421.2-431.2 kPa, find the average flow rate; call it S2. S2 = 11.8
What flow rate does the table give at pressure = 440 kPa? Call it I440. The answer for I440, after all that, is 7.967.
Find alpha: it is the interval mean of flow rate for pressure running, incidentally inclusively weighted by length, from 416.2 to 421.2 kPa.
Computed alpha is 11.4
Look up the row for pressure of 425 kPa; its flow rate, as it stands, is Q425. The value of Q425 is 11.55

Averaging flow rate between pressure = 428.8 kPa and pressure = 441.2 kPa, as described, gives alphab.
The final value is 10.3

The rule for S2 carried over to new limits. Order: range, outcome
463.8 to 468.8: 10.9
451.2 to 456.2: 10.4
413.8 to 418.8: 11.8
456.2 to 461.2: 11.5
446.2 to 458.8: 9.6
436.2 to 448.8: 8.08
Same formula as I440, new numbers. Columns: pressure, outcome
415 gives 12.38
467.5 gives 10.43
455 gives 11.01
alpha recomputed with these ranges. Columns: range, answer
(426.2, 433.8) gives 11.4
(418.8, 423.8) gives 11.8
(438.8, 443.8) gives 7.62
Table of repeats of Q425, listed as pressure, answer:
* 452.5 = 9.802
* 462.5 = 11.89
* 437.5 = 9.88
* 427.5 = 11.33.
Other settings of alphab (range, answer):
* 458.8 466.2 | 11.8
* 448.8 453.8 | 9.3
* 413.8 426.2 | 11.8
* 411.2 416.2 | 12.1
